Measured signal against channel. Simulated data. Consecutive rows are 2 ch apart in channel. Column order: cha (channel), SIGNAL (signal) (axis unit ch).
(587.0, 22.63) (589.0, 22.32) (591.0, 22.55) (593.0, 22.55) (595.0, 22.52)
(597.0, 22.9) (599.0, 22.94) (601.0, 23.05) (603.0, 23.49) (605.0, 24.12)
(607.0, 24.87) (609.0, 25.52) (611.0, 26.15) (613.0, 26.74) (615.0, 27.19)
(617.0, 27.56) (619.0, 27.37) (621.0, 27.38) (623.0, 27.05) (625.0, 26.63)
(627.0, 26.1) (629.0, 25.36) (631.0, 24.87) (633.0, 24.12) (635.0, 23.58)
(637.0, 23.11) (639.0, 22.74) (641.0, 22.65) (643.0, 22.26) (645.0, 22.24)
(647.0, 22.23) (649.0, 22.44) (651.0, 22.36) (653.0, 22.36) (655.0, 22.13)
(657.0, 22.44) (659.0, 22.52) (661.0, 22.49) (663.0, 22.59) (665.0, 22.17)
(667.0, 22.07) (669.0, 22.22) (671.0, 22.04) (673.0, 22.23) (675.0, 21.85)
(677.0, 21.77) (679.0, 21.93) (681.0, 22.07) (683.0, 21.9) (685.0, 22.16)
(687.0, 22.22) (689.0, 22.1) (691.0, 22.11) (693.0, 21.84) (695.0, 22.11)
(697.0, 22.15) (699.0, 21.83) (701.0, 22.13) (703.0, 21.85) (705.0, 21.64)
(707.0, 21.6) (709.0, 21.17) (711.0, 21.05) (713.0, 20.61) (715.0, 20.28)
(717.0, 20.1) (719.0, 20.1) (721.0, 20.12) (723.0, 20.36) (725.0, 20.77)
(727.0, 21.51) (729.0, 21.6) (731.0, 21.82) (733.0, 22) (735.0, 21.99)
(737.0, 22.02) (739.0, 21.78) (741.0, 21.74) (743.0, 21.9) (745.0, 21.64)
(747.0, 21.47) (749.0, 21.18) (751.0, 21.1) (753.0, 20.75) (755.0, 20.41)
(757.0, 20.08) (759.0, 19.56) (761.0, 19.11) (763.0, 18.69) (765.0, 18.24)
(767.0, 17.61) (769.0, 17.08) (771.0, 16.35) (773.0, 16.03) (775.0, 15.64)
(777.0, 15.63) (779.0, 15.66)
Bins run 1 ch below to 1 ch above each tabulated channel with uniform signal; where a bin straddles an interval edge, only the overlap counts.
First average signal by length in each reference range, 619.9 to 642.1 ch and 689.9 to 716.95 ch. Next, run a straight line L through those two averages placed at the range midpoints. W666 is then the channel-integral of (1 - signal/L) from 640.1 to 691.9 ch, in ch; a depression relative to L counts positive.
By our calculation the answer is 2.3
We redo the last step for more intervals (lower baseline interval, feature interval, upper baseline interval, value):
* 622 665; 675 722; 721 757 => 1.5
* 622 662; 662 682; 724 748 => 0.7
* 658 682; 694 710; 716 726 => -0.6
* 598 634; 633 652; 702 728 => 1.3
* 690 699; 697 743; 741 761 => 0.4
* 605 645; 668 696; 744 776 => 0.7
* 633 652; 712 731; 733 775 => 0.0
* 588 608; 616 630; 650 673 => -2.4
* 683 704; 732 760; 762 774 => -3.8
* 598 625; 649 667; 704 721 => 0.8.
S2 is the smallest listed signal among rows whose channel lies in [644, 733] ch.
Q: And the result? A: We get 20.1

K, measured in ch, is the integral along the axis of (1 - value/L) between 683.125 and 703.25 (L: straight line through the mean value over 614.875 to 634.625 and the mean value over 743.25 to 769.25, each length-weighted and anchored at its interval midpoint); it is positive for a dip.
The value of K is 0.8 ch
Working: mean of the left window 26.2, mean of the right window 19.9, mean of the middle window 22.1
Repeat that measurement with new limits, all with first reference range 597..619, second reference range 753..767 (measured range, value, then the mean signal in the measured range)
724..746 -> -1.5 ch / 21.7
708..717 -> 0.2 ch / 20.7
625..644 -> 0.1 ch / 24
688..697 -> -0.1 ch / 22.1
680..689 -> 0.1 ch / 22.1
